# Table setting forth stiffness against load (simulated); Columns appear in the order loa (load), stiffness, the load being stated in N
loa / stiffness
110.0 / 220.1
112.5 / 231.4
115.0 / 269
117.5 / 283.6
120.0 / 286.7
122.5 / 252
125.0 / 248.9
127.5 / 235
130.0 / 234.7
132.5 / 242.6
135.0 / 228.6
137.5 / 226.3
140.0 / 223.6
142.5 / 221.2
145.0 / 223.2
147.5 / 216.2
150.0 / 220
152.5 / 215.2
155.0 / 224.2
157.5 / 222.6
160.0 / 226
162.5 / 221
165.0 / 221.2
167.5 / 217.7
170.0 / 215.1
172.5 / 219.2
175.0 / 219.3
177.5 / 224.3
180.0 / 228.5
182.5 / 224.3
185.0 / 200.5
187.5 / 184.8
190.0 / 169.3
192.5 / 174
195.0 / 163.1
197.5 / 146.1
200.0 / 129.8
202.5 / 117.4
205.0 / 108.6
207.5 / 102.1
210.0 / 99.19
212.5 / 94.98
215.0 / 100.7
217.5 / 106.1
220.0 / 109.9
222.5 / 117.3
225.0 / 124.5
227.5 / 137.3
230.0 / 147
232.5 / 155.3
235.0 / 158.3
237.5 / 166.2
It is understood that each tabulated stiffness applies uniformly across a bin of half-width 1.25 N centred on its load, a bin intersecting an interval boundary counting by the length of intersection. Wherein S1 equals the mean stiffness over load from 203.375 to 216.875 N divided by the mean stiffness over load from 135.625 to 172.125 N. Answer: 0.46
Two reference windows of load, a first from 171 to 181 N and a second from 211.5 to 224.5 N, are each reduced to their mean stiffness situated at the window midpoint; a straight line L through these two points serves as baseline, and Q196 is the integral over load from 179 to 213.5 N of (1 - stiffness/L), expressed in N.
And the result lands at 3.5 N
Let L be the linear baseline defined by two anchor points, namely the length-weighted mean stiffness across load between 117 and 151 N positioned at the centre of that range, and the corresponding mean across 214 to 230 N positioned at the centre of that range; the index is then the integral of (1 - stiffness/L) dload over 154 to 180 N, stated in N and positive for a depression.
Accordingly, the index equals -3.9 N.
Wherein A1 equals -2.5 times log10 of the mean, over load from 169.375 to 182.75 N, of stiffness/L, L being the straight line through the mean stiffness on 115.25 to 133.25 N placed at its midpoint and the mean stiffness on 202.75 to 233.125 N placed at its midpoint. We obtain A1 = -0.24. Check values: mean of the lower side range 256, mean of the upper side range 116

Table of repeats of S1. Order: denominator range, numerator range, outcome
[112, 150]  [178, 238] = 0.60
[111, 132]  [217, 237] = 0.53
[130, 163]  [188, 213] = 0.59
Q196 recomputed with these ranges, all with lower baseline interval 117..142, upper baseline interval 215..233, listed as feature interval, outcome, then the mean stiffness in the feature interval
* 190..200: 0.23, 158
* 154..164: -0.79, 223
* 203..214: 3.23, 102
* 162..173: -1.25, 219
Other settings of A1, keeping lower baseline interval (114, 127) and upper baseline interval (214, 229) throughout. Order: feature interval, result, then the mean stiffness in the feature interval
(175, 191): -0.19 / 207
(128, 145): 0.06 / 229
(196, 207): 0.18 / 125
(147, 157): 0.00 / 219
